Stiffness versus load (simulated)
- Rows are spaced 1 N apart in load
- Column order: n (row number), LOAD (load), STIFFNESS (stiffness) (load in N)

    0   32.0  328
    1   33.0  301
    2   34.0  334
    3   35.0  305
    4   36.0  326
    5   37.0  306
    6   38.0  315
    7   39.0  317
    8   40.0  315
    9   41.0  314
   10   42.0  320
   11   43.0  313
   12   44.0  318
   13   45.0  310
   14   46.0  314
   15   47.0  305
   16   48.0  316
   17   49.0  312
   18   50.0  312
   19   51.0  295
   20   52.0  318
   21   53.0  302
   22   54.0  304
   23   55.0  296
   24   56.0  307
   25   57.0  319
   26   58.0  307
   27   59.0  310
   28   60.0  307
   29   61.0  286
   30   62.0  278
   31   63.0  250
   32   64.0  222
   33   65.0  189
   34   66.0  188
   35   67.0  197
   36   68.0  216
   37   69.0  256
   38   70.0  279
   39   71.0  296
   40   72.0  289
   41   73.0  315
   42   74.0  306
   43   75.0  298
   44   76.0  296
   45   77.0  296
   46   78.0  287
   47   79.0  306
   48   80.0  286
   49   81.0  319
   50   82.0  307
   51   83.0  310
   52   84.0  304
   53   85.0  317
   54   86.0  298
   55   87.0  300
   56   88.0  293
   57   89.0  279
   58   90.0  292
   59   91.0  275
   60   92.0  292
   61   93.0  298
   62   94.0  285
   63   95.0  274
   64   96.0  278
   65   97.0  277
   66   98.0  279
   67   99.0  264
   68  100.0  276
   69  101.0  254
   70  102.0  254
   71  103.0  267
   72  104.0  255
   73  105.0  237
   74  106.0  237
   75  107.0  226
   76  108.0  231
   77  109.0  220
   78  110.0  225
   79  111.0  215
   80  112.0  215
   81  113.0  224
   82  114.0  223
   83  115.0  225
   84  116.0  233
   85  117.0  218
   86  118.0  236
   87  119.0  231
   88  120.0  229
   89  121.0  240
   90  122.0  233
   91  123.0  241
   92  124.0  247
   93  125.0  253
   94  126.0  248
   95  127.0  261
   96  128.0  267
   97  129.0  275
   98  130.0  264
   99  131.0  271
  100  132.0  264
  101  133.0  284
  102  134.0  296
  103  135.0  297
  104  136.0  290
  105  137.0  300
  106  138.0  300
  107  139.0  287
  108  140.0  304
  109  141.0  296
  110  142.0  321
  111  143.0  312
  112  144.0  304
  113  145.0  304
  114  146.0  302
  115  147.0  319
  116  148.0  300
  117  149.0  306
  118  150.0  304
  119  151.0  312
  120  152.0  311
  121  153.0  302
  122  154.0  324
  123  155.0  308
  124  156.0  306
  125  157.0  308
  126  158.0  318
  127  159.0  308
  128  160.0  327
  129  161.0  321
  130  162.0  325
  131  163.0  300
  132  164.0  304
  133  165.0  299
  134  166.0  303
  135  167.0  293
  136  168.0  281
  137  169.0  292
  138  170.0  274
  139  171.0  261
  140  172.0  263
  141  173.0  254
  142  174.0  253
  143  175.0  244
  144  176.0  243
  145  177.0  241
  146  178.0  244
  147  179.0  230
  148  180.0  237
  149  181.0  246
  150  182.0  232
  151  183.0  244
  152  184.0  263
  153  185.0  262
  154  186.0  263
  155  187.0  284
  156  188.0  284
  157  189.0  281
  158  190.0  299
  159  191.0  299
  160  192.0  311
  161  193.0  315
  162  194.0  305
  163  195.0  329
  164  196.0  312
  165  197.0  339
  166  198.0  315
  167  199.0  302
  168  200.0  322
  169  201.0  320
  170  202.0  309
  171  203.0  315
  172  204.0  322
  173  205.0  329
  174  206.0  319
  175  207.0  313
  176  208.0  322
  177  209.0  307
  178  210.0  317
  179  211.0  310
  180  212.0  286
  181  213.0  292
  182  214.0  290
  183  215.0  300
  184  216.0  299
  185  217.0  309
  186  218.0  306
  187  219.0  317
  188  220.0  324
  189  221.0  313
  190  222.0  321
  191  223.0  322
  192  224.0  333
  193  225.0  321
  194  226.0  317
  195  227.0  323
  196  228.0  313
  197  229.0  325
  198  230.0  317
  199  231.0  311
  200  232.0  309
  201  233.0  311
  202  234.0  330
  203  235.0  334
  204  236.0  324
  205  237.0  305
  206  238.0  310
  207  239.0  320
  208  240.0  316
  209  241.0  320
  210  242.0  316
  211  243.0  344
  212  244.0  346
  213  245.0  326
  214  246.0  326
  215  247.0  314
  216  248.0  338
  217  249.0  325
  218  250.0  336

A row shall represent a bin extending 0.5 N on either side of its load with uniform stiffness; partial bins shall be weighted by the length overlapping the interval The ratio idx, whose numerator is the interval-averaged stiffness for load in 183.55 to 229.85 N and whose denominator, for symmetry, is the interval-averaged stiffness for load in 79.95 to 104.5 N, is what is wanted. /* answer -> 1.08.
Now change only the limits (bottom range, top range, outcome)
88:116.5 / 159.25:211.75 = 1.14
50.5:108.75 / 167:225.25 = 1.05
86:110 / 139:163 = 1.16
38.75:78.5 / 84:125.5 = 0.88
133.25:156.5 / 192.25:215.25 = 1.03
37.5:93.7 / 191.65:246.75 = 1.08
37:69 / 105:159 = 0.94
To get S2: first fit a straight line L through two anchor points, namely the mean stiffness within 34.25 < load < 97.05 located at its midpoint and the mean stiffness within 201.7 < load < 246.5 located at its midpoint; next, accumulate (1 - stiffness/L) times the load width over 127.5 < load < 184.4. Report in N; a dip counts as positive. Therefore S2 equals 3.6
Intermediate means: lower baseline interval 293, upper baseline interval 316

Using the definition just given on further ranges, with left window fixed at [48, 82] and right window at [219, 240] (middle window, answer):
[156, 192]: 3.47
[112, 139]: 3.77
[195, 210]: -0.22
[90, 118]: 3.96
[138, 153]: -0.22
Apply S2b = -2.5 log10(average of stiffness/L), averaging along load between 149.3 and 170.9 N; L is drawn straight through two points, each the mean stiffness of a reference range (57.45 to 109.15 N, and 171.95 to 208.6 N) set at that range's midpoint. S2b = -0.08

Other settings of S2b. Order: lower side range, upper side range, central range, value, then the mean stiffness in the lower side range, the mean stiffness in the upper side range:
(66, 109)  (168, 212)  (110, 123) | 0.22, 277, 287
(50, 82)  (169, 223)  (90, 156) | 0.06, 282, 291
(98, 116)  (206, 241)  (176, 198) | 0.05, 239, 314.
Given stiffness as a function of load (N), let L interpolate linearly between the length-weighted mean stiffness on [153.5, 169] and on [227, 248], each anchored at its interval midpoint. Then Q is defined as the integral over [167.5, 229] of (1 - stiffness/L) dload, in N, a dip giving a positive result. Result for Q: 4.1 N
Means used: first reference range 308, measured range 294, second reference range 321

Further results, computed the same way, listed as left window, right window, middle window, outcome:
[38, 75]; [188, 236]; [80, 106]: 1.1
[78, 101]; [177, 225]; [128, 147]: 0.0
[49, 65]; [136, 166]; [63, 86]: 1.4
